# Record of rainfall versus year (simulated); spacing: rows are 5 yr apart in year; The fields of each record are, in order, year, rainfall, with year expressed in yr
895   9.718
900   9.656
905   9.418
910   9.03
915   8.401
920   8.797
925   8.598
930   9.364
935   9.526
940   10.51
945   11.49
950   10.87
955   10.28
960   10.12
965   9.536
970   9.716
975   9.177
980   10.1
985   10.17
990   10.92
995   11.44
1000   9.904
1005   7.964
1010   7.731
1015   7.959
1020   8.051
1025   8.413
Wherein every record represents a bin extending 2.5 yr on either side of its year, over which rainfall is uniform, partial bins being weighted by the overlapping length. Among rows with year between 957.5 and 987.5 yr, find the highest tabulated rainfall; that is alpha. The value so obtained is 10.17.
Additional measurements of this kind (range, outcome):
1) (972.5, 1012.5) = 11.44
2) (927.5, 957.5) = 11.49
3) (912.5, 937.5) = 9.526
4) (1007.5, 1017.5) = 7.959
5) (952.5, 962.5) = 10.28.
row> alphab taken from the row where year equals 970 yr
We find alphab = 9.716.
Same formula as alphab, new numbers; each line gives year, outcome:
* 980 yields 10.1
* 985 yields 10.17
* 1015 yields 7.959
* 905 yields 9.418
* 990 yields 10.92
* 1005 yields 7.964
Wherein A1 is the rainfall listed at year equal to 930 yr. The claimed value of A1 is 9.364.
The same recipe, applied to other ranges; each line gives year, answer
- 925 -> 8.598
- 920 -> 8.797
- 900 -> 9.656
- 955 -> 10.28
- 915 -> 8.401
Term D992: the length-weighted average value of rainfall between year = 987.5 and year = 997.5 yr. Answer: 11.2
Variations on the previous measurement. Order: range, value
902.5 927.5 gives 8.85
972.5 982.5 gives 9.64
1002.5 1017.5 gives 7.88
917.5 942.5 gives 9.36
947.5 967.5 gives 10.2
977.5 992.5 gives 10.4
